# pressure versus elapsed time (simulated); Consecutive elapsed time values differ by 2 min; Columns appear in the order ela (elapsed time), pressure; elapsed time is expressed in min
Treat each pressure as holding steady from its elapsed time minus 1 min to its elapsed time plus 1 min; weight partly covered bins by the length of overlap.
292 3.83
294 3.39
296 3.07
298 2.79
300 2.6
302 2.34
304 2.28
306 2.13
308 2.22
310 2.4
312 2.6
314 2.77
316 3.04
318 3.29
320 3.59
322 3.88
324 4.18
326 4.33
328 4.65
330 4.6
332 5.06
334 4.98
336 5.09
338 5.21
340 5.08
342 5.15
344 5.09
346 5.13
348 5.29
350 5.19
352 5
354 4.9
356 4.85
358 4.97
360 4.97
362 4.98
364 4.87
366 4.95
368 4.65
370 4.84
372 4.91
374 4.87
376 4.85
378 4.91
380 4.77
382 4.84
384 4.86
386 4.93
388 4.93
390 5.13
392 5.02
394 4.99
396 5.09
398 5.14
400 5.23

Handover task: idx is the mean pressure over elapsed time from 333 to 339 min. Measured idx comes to 5.09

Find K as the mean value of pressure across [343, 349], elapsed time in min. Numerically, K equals 5.17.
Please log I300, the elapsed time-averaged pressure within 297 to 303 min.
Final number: 2.58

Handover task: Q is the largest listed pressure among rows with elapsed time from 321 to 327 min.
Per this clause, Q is 4.33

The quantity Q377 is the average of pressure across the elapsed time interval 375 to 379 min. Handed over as 4.88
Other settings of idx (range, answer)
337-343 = 5.15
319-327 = 4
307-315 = 2.5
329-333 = 4.83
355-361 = 4.93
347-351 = 5.24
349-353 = 5.1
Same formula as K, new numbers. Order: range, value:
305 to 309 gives 2.17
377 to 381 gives 4.84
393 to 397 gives 5.04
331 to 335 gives 5.02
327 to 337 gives 4.88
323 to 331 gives 4.44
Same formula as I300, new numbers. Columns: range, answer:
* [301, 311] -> 2.27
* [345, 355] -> 5.1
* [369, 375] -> 4.87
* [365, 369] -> 4.8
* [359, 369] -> 4.88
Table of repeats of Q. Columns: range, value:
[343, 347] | 5.13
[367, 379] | 4.91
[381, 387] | 4.93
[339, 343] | 5.15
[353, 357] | 4.9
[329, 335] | 5.06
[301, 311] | 2.4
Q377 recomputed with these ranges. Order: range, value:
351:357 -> 4.92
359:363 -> 4.97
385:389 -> 4.93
